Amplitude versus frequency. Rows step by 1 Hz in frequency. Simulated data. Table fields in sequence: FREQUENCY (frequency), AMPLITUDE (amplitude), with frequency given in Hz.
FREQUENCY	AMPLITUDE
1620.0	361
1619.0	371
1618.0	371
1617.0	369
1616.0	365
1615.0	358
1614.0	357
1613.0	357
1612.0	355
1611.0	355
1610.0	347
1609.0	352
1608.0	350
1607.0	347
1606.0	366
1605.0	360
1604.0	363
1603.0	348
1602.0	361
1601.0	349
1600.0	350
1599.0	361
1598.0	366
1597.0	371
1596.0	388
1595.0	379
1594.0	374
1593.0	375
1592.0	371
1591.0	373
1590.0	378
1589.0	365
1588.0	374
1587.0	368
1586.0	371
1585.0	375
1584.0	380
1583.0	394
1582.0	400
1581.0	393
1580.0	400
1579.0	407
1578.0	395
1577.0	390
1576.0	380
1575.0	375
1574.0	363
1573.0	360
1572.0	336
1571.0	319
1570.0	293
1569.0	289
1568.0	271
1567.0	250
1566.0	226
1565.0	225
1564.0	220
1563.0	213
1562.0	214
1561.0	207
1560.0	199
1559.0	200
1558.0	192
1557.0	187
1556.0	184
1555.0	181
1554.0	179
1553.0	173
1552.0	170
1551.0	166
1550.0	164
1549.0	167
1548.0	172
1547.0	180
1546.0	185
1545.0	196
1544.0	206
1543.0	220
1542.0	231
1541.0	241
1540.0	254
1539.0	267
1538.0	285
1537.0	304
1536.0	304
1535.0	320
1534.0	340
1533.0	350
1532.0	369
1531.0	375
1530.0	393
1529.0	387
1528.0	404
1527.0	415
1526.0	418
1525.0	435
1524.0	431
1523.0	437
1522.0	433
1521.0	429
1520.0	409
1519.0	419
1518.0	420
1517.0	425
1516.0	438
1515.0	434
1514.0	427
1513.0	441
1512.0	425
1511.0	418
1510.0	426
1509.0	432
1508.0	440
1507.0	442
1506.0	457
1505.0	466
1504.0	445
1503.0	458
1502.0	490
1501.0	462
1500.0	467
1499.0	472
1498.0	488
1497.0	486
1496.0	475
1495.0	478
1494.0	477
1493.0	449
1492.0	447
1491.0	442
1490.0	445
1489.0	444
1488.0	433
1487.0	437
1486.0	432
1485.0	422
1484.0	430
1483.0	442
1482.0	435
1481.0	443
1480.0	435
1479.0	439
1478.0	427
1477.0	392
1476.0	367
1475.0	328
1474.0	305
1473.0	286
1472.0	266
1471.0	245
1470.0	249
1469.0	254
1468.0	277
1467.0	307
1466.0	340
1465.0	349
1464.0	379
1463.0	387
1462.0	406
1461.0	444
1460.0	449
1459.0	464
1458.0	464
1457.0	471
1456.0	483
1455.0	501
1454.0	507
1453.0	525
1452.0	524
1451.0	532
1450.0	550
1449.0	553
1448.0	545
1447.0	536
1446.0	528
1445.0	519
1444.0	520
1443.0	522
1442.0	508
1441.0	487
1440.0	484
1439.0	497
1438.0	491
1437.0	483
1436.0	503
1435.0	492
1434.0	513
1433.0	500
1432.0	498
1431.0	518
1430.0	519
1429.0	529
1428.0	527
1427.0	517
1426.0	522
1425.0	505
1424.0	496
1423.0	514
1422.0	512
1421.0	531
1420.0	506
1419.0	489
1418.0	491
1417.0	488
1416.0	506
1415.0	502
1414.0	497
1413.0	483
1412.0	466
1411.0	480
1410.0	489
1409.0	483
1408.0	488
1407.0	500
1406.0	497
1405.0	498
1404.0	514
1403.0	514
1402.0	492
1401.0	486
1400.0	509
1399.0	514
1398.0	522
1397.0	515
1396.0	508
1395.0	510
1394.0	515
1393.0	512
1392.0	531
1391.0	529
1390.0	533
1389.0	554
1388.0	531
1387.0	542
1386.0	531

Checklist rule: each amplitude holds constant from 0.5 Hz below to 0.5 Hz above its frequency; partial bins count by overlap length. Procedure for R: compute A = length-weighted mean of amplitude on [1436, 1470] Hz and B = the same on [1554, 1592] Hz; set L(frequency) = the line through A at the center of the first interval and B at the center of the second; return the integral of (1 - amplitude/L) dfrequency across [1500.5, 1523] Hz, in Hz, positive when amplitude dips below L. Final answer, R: -3.0 Hz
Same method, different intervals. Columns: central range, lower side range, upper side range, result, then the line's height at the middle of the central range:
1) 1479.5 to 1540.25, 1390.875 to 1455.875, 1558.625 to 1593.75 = -2.0 Hz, 406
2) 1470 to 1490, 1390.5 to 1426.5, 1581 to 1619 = 2.8 Hz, 452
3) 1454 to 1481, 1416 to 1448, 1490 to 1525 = 5.8 Hz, 479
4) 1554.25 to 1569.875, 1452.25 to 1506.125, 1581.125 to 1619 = 6.7 Hz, 383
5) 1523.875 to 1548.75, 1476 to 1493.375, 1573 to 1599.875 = 6.3 Hz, 405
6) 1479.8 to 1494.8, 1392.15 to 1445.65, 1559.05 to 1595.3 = -0.4 Hz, 429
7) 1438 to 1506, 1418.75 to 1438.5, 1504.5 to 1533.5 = 3.9 Hz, 466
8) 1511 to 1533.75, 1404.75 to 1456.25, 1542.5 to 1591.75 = -3.9 Hz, 353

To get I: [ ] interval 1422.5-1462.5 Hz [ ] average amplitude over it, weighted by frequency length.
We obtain 504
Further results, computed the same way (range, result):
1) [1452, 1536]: 416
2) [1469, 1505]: 417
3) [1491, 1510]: 461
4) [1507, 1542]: 385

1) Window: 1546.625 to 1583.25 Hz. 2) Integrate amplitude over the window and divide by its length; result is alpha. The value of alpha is 265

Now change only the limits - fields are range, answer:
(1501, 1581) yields 325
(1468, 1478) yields 304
